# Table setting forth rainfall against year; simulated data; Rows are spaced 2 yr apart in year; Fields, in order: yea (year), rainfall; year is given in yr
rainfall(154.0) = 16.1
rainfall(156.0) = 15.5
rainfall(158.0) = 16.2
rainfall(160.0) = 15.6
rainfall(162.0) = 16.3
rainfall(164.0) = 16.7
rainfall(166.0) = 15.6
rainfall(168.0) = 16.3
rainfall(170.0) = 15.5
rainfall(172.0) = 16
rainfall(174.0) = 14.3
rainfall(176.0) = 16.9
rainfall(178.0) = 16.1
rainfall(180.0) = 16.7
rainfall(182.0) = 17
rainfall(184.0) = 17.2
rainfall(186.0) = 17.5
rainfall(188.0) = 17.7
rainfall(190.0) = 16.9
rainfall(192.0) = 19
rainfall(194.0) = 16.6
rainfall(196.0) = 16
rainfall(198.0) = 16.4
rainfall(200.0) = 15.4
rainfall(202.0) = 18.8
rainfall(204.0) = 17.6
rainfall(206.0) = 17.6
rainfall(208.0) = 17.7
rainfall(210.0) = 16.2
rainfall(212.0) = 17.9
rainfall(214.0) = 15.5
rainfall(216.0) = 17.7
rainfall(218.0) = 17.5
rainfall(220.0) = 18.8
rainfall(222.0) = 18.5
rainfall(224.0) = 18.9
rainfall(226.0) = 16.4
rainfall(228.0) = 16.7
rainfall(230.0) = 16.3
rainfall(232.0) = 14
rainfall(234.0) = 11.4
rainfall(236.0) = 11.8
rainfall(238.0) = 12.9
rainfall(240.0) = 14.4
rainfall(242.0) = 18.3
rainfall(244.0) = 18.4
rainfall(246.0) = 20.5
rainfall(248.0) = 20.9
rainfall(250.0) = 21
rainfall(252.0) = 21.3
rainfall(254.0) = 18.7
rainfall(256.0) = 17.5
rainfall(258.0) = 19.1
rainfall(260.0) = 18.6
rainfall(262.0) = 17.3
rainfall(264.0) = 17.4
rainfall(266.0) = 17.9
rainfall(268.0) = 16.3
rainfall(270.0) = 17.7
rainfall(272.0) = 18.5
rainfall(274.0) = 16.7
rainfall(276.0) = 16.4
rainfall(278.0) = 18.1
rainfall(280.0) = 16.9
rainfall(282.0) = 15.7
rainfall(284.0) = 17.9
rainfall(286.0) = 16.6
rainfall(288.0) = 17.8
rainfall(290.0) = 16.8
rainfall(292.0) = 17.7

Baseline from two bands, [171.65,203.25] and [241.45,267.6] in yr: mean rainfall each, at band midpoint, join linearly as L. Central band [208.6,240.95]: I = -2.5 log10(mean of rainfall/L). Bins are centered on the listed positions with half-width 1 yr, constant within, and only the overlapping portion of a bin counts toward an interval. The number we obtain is 0.13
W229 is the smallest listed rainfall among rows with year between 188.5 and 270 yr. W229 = 11.4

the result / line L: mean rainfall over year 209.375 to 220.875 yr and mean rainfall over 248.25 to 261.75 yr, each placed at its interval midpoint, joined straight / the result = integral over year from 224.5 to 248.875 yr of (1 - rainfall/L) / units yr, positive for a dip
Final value 3.2 yr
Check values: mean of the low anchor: 17.3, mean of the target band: 16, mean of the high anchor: 19.3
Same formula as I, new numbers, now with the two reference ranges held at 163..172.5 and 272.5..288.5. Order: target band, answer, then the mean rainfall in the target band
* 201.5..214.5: -0.06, 17.3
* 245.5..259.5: -0.18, 19.8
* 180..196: -0.07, 17.3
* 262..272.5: -0.04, 17.5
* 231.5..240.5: 0.29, 12.8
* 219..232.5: -0.04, 17.2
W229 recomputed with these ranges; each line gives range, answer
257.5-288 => 15.7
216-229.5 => 16.4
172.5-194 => 14.3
